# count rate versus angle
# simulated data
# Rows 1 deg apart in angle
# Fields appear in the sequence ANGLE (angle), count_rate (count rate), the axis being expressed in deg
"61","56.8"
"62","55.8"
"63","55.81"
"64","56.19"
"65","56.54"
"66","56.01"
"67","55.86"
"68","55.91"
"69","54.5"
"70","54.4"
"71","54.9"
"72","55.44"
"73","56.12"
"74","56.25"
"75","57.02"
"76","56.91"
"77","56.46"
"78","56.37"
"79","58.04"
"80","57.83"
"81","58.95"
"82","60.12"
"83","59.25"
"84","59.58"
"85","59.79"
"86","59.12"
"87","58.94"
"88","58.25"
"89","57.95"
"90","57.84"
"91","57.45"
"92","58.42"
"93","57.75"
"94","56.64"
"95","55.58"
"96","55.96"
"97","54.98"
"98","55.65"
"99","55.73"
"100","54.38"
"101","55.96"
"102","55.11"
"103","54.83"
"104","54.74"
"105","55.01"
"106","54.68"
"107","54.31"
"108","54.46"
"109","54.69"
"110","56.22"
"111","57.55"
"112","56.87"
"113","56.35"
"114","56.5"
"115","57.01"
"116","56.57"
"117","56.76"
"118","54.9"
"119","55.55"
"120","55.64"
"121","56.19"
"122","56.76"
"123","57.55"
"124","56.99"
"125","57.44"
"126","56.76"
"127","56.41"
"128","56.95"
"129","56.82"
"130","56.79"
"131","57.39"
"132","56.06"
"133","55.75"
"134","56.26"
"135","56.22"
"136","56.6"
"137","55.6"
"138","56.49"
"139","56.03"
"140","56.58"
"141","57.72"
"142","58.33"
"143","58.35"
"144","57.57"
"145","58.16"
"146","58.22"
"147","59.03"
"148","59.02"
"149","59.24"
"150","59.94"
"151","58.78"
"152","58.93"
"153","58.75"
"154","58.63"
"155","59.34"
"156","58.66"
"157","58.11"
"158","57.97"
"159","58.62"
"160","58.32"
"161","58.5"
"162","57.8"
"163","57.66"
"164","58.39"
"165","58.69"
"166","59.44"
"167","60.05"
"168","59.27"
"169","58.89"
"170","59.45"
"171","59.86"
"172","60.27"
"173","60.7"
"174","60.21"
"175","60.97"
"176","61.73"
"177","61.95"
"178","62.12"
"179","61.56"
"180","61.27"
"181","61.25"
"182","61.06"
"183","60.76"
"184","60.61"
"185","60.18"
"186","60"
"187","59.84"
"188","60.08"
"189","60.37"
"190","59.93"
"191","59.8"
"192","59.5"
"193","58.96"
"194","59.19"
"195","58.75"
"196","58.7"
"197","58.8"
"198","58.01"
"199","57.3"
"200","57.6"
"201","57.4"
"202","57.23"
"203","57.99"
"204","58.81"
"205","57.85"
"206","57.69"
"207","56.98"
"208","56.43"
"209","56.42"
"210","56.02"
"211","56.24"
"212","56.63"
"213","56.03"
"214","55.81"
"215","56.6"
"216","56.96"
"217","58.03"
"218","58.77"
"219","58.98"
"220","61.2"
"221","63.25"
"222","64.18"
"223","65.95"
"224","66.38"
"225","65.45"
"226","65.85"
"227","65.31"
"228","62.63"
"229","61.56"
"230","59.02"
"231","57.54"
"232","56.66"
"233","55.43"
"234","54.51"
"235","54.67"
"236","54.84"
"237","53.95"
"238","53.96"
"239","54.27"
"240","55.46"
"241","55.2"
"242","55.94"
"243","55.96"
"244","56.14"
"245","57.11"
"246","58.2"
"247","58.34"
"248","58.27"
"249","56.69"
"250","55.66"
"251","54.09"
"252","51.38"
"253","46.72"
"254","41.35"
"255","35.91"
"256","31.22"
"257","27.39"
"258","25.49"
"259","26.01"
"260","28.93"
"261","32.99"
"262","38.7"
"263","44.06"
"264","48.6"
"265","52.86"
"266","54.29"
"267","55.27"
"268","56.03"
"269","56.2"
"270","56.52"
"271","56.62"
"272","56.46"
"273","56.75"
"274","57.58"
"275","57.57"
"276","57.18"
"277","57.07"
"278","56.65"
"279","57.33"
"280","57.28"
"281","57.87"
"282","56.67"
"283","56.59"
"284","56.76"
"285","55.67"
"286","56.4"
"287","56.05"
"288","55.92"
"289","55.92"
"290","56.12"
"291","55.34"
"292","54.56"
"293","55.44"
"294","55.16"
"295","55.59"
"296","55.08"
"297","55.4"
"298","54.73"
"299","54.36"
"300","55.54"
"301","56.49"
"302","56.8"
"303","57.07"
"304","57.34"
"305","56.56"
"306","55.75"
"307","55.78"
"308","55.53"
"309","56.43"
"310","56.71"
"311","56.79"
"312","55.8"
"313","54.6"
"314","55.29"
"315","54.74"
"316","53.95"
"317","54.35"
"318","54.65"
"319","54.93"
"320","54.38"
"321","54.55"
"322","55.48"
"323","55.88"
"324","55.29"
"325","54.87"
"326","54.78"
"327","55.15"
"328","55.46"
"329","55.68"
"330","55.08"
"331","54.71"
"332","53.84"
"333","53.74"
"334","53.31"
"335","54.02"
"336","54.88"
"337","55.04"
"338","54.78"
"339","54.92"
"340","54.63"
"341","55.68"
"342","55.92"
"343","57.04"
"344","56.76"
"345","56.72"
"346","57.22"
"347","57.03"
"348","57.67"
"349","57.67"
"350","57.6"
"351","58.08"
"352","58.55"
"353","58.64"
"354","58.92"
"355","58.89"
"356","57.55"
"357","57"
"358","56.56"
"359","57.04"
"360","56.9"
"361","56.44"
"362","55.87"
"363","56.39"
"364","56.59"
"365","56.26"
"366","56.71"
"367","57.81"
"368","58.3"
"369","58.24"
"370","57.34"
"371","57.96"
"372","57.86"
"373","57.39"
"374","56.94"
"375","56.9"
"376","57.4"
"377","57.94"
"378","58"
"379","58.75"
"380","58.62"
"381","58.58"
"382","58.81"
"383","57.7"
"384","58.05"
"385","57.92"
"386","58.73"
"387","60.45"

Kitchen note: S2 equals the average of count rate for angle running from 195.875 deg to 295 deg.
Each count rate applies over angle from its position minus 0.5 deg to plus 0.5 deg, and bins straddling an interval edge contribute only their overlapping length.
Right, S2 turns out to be 54.7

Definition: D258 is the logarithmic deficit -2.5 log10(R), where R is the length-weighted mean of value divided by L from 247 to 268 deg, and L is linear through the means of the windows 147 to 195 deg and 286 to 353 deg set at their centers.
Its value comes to 0.288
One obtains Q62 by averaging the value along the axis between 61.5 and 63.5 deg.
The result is 55.8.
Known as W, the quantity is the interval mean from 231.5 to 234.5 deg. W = 55.5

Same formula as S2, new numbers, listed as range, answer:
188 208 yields 58.5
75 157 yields 57.1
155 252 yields 58.7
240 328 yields 53.1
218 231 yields 62.9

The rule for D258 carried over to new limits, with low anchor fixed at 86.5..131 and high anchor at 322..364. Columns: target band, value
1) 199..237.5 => -0.047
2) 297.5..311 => 0.001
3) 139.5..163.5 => -0.040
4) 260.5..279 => 0.064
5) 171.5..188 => -0.085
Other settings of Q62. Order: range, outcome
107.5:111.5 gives 55.7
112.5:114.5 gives 56.4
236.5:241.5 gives 54.6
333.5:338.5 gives 54.4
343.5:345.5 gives 56.7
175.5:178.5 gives 61.9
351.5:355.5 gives 58.8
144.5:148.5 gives 58.6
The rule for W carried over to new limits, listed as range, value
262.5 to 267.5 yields 51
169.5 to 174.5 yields 60.1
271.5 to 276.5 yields 57.1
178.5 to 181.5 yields 61.4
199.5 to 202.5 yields 57.4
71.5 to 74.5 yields 55.9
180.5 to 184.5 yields 60.9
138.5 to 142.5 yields 57.2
